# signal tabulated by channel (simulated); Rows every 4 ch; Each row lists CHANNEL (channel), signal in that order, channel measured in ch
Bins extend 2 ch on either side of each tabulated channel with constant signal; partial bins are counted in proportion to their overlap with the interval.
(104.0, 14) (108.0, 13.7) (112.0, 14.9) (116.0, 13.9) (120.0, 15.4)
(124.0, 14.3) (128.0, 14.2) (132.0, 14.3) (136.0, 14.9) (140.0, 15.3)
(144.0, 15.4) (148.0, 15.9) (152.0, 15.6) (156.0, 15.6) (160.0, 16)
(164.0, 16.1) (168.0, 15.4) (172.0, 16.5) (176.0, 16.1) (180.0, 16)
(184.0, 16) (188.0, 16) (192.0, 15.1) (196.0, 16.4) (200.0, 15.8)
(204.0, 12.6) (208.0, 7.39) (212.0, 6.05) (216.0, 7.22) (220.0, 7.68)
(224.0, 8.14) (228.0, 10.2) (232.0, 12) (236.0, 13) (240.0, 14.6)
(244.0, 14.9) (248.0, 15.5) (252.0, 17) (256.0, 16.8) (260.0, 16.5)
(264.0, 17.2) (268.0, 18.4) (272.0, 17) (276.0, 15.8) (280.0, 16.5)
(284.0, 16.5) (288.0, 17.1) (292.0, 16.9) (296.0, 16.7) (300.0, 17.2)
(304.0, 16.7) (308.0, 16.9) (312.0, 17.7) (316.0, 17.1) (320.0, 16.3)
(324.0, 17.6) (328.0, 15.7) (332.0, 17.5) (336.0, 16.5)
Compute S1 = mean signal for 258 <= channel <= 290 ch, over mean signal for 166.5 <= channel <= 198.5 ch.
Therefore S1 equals 1.06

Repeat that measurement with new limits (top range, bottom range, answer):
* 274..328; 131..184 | 1.07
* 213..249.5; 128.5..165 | 0.73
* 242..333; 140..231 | 1.24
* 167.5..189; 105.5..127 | 1.11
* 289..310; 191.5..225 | 1.60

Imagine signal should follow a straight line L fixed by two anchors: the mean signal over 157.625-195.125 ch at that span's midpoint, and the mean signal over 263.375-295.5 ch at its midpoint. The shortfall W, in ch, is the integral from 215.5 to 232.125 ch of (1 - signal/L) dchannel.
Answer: 7.6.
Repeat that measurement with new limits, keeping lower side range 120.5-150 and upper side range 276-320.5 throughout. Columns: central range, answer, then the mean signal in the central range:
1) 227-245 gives 3.5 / 13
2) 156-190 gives -1.4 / 16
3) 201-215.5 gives 6.2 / 9.02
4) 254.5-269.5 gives -0.7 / 17.2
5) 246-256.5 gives -0.1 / 16.4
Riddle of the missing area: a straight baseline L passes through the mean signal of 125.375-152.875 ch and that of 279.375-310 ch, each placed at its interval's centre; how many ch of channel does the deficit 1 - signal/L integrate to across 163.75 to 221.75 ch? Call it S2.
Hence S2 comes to 8.60 ch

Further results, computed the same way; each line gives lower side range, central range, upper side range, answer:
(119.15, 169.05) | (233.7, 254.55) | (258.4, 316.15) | 1.82 ch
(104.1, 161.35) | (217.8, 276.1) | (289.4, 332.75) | 7.17 ch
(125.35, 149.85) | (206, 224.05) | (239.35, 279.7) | 9.87 ch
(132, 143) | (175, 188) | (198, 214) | -4.26 ch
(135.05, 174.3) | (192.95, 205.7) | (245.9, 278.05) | 0.90 ch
